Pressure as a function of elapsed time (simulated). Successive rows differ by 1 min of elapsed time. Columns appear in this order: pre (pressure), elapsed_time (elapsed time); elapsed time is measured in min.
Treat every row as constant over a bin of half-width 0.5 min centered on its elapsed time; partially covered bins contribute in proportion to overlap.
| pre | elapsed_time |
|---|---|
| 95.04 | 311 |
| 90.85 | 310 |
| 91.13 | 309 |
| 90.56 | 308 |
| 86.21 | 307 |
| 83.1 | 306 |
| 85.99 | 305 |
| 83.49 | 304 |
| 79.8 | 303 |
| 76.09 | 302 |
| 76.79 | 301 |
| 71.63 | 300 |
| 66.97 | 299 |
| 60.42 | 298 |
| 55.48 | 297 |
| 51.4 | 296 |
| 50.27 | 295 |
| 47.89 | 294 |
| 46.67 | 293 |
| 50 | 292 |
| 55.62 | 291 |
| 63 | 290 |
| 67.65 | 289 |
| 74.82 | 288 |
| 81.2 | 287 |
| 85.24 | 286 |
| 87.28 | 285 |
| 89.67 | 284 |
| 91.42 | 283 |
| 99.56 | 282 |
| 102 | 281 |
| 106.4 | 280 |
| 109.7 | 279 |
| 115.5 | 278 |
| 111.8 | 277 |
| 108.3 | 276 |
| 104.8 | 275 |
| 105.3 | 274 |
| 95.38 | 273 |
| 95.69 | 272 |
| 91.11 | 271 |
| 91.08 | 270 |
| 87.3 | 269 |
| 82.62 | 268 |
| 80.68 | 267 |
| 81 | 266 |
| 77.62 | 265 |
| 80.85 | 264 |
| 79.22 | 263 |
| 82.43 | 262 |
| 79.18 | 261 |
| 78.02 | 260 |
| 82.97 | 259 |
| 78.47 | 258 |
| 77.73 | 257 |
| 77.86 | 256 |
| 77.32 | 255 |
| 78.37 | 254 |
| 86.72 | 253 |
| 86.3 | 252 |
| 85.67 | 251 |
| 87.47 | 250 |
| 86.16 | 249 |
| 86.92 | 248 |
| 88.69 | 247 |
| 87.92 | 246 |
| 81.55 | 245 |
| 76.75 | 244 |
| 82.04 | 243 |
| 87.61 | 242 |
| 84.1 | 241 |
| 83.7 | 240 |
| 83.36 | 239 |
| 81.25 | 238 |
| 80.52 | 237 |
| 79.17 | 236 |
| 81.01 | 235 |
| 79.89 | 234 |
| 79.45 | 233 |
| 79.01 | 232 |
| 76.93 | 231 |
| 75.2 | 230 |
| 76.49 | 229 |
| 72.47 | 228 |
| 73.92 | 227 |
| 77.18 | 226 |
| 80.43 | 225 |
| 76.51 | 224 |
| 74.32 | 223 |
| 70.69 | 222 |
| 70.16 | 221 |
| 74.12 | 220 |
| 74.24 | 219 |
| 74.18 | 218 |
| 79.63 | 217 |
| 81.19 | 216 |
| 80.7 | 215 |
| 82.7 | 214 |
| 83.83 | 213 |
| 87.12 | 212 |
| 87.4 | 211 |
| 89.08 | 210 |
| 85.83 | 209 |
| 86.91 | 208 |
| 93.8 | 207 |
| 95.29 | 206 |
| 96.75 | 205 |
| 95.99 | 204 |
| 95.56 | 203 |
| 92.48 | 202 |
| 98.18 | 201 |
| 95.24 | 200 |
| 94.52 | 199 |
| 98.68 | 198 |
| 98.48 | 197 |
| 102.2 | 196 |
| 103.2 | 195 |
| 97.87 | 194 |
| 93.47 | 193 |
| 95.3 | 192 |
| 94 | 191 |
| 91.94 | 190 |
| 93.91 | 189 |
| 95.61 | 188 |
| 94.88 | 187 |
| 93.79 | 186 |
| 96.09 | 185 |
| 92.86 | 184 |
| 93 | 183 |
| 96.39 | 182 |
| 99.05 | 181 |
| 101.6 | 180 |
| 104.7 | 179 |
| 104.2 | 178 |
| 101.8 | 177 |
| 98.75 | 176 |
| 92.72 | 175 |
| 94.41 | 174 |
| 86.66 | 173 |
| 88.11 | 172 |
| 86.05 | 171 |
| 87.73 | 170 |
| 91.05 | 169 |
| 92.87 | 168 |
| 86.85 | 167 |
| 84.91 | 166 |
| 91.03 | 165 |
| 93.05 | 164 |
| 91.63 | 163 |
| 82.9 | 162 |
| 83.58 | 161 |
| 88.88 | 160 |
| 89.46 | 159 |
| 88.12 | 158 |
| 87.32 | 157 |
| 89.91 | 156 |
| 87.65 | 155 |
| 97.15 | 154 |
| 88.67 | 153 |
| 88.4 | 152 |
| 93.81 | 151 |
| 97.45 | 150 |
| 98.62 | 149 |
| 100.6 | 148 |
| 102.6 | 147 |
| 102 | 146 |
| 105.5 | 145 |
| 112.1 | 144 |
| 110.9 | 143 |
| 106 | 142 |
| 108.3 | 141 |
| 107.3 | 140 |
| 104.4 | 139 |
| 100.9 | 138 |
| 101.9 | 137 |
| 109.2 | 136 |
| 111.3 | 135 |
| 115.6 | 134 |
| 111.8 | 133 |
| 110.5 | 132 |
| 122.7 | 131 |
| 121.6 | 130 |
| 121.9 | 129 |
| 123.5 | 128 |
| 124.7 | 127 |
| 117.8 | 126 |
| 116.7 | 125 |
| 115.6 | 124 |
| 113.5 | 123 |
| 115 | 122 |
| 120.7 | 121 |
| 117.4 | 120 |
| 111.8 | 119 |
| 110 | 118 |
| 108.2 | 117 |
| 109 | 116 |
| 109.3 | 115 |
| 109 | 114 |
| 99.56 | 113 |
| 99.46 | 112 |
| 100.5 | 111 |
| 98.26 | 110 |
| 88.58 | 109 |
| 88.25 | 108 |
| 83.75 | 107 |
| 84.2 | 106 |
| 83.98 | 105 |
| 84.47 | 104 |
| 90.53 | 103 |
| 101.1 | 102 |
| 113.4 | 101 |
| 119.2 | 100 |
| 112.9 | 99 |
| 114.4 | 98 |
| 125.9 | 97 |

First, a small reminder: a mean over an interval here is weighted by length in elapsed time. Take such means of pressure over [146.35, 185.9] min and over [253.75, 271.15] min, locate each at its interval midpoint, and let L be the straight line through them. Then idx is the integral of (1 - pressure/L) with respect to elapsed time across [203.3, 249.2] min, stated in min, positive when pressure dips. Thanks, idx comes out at 2.0 min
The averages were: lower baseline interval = 92.9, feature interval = 81.8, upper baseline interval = 81.2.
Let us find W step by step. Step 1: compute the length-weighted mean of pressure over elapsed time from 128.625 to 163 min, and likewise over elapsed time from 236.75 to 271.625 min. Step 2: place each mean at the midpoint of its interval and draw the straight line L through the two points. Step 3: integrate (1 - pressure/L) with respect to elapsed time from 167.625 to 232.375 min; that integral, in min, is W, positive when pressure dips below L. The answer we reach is 2.2 min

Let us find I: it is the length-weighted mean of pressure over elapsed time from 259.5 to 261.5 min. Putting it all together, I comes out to 78.6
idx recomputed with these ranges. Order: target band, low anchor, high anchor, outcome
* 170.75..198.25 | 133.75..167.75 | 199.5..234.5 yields -1.97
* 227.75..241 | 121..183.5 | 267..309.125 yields 1.50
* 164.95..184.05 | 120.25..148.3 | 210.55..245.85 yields 0.79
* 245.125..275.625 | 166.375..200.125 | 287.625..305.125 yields -4.78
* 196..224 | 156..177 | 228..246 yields -0.87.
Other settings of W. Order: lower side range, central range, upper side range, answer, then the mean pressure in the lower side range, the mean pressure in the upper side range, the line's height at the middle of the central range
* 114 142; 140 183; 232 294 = 4.48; 113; 84.4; 106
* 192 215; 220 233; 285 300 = 1.49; 93.2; 62.4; 85.2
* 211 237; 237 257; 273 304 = -1.22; 77.9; 80.1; 78.7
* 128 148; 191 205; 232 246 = -0.56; 110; 81.7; 93.2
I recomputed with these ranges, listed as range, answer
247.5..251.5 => 86.6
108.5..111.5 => 95.8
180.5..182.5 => 97.7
